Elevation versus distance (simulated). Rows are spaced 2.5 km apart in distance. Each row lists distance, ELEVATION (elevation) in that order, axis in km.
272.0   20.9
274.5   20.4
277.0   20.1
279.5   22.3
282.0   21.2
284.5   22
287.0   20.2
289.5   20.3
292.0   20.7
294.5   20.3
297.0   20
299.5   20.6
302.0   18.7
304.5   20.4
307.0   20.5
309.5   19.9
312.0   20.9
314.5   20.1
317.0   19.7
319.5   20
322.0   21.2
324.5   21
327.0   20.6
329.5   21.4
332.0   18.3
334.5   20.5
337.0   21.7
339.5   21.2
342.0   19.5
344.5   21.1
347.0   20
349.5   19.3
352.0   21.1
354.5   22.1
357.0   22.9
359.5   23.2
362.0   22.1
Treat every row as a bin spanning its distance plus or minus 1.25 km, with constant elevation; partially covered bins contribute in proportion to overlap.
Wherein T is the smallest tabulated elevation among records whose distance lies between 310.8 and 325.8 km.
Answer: 19.7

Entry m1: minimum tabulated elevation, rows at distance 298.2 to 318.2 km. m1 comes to 18.7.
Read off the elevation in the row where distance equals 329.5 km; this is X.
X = 21.4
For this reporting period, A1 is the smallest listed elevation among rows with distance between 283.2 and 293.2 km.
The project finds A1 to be 20.2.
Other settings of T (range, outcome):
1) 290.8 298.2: 20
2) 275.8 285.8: 20.1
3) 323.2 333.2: 18.3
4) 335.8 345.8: 19.5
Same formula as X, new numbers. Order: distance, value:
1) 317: 19.7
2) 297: 20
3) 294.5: 20.3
